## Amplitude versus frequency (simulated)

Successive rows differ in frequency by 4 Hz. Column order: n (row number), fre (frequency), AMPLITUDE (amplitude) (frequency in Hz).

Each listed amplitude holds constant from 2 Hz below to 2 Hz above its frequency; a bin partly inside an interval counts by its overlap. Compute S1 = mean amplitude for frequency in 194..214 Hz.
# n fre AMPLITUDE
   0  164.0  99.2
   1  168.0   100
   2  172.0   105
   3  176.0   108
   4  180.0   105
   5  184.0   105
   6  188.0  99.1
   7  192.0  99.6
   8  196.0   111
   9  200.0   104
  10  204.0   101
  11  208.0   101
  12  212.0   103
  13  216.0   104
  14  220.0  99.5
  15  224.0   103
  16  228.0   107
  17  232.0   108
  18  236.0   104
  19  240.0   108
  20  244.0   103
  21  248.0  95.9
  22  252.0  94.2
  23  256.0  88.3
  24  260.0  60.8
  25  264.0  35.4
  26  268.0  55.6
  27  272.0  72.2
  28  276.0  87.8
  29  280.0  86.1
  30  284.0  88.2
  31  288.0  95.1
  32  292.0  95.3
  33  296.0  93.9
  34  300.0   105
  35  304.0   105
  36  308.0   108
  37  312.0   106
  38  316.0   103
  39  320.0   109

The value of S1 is 104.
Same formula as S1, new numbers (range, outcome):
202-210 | 101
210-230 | 103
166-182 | 104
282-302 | 95.5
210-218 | 104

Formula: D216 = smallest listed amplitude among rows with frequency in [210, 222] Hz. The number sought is 99.5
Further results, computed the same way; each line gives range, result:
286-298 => 93.9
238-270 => 35.4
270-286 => 72.2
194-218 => 101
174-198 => 99.1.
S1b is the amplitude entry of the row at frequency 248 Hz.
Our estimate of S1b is 95.9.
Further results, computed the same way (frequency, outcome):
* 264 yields 35.4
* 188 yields 99.1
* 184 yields 105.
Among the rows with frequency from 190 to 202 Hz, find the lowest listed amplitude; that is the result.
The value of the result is 99.6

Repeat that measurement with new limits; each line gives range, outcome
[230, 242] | 104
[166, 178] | 100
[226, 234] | 107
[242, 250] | 95.9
